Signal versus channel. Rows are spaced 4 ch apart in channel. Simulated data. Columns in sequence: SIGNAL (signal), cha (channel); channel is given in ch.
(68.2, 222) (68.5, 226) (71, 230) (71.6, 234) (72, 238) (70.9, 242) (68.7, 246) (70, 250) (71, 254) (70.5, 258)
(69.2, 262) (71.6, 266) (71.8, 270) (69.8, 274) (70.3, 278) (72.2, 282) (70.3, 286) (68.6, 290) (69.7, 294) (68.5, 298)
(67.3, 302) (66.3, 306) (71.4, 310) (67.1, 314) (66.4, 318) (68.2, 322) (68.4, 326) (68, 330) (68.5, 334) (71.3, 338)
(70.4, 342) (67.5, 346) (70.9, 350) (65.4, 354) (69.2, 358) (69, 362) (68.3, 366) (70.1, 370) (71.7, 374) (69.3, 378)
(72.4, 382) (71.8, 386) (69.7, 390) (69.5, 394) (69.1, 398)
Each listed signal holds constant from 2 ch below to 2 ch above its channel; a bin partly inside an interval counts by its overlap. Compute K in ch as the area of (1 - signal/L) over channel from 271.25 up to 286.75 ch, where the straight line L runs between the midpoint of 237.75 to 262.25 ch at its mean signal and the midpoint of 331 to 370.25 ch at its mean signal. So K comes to -0.2 ch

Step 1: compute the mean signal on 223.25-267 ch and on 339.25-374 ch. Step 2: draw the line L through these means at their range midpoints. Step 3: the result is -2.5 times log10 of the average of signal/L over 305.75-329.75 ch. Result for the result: 0.02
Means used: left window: 70.4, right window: 69.1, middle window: 68.1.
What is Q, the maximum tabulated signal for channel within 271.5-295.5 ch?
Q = 72.2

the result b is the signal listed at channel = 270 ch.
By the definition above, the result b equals 71.8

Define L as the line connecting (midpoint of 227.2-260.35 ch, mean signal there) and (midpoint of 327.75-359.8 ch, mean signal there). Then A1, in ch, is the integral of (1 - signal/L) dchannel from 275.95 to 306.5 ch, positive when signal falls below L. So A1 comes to 0.2 ch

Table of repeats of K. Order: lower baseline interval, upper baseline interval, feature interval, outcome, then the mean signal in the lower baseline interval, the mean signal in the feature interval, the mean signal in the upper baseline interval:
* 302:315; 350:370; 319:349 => -0.2 ch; 68.2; 68.9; 68.5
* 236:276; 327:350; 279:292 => -0.1 ch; 70.5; 70.4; 69.3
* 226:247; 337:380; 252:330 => 0.8 ch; 70.7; 69.4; 69.3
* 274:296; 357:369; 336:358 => 0.0 ch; 70.2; 69.1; 68.9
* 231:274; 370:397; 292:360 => 2.1 ch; 70.7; 68.5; 70.6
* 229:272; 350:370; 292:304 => 0.2 ch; 70.7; 68.5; 68.5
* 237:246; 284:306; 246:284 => -0.4 ch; 70.8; 70.6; 68.6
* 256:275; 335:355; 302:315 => 0.3 ch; 70.6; 68.2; 69.3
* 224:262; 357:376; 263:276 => -0.1 ch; 70.4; 70.9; 69.7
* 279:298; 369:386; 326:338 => 0.3 ch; 70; 68.8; 71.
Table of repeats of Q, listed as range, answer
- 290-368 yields 71.4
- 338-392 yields 72.4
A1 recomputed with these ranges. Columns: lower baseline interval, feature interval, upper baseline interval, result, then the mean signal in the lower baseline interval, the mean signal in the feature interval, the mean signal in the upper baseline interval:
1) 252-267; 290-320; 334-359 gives 0.70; 70.5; 68.1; 69.1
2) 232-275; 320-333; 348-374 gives 0.25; 70.7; 68.2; 69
